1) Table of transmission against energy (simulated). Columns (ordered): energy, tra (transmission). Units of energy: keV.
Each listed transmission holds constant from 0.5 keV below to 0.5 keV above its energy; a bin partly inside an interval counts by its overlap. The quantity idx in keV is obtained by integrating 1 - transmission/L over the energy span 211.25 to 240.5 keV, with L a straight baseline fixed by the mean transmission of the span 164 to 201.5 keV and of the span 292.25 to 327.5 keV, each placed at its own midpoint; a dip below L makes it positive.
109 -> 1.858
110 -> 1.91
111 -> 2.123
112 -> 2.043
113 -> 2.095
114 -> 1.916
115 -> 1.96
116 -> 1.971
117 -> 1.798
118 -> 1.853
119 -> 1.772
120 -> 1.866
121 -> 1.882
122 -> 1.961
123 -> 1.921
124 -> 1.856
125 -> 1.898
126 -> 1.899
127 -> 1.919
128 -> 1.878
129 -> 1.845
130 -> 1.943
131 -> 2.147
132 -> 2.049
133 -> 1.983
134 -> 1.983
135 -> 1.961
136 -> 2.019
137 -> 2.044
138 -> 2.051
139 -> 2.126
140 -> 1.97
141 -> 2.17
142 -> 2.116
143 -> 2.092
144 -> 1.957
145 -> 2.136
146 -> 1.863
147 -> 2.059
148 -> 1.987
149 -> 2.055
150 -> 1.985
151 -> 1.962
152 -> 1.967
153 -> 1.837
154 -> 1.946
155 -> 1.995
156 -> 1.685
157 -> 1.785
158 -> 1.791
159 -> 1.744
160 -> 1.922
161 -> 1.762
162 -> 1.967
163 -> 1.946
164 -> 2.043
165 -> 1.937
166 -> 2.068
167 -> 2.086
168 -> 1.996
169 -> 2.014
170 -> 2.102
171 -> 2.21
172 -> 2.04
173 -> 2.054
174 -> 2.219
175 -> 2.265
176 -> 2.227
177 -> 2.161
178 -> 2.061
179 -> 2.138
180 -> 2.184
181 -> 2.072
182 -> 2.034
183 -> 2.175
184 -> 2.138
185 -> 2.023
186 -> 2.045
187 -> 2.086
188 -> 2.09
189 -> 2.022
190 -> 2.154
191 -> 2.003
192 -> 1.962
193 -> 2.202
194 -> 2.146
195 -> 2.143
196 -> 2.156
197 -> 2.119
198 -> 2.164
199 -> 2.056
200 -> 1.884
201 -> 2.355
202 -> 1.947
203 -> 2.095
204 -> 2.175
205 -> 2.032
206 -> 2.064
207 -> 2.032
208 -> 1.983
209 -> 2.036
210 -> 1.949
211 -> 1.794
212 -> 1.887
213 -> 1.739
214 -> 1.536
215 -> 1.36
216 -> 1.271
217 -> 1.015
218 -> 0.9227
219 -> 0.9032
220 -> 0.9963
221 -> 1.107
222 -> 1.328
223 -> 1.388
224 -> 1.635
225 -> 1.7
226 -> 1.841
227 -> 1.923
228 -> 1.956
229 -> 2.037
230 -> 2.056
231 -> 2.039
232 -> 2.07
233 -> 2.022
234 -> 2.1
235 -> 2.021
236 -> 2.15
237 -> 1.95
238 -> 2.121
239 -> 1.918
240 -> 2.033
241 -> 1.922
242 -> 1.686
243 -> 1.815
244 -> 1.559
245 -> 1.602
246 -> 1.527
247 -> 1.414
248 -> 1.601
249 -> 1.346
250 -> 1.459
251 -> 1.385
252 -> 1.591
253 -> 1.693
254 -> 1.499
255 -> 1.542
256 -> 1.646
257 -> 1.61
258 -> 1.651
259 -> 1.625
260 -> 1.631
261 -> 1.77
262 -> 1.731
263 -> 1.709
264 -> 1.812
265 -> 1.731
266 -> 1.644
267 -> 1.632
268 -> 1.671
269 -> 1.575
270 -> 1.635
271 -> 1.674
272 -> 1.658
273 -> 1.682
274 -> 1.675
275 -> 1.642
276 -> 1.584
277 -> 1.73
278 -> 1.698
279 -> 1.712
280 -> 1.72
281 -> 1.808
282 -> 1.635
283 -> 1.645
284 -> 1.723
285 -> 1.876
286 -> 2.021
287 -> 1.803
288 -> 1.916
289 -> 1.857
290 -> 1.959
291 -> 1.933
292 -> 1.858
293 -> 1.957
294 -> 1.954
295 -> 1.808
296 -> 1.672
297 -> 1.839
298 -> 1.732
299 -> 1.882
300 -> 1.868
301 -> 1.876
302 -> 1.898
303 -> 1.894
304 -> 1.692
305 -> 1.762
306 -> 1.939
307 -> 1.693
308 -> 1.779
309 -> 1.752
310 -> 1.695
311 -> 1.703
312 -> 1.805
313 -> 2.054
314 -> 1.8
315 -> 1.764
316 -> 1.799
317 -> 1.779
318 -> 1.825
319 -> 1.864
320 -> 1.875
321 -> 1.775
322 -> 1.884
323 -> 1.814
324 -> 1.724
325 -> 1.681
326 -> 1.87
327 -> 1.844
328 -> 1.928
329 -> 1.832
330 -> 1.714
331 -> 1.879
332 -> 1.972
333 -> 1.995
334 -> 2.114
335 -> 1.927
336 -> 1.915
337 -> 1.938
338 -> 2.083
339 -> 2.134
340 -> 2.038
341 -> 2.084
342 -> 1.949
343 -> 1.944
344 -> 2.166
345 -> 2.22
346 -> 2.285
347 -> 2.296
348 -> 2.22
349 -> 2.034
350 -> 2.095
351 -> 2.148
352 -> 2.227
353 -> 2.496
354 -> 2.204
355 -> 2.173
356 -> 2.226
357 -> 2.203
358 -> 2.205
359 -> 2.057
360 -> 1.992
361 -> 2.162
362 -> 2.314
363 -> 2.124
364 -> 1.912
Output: 4.5 keV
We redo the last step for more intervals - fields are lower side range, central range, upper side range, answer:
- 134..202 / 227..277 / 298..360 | 6.4 keV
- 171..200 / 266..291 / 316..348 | 3.4 keV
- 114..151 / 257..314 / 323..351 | 6.4 keV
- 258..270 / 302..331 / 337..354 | 2.5 keV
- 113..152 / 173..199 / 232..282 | -3.6 keV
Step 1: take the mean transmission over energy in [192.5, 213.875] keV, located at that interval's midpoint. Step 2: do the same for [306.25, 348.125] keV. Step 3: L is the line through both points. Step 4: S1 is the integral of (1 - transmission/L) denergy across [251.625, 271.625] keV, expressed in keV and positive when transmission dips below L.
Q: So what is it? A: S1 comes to 3.3 keV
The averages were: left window 2.04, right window 1.91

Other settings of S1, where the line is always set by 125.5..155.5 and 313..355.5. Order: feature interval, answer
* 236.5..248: 1.3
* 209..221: 3.5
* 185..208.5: -1.0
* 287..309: 1.6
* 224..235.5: 0.2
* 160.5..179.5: -0.7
